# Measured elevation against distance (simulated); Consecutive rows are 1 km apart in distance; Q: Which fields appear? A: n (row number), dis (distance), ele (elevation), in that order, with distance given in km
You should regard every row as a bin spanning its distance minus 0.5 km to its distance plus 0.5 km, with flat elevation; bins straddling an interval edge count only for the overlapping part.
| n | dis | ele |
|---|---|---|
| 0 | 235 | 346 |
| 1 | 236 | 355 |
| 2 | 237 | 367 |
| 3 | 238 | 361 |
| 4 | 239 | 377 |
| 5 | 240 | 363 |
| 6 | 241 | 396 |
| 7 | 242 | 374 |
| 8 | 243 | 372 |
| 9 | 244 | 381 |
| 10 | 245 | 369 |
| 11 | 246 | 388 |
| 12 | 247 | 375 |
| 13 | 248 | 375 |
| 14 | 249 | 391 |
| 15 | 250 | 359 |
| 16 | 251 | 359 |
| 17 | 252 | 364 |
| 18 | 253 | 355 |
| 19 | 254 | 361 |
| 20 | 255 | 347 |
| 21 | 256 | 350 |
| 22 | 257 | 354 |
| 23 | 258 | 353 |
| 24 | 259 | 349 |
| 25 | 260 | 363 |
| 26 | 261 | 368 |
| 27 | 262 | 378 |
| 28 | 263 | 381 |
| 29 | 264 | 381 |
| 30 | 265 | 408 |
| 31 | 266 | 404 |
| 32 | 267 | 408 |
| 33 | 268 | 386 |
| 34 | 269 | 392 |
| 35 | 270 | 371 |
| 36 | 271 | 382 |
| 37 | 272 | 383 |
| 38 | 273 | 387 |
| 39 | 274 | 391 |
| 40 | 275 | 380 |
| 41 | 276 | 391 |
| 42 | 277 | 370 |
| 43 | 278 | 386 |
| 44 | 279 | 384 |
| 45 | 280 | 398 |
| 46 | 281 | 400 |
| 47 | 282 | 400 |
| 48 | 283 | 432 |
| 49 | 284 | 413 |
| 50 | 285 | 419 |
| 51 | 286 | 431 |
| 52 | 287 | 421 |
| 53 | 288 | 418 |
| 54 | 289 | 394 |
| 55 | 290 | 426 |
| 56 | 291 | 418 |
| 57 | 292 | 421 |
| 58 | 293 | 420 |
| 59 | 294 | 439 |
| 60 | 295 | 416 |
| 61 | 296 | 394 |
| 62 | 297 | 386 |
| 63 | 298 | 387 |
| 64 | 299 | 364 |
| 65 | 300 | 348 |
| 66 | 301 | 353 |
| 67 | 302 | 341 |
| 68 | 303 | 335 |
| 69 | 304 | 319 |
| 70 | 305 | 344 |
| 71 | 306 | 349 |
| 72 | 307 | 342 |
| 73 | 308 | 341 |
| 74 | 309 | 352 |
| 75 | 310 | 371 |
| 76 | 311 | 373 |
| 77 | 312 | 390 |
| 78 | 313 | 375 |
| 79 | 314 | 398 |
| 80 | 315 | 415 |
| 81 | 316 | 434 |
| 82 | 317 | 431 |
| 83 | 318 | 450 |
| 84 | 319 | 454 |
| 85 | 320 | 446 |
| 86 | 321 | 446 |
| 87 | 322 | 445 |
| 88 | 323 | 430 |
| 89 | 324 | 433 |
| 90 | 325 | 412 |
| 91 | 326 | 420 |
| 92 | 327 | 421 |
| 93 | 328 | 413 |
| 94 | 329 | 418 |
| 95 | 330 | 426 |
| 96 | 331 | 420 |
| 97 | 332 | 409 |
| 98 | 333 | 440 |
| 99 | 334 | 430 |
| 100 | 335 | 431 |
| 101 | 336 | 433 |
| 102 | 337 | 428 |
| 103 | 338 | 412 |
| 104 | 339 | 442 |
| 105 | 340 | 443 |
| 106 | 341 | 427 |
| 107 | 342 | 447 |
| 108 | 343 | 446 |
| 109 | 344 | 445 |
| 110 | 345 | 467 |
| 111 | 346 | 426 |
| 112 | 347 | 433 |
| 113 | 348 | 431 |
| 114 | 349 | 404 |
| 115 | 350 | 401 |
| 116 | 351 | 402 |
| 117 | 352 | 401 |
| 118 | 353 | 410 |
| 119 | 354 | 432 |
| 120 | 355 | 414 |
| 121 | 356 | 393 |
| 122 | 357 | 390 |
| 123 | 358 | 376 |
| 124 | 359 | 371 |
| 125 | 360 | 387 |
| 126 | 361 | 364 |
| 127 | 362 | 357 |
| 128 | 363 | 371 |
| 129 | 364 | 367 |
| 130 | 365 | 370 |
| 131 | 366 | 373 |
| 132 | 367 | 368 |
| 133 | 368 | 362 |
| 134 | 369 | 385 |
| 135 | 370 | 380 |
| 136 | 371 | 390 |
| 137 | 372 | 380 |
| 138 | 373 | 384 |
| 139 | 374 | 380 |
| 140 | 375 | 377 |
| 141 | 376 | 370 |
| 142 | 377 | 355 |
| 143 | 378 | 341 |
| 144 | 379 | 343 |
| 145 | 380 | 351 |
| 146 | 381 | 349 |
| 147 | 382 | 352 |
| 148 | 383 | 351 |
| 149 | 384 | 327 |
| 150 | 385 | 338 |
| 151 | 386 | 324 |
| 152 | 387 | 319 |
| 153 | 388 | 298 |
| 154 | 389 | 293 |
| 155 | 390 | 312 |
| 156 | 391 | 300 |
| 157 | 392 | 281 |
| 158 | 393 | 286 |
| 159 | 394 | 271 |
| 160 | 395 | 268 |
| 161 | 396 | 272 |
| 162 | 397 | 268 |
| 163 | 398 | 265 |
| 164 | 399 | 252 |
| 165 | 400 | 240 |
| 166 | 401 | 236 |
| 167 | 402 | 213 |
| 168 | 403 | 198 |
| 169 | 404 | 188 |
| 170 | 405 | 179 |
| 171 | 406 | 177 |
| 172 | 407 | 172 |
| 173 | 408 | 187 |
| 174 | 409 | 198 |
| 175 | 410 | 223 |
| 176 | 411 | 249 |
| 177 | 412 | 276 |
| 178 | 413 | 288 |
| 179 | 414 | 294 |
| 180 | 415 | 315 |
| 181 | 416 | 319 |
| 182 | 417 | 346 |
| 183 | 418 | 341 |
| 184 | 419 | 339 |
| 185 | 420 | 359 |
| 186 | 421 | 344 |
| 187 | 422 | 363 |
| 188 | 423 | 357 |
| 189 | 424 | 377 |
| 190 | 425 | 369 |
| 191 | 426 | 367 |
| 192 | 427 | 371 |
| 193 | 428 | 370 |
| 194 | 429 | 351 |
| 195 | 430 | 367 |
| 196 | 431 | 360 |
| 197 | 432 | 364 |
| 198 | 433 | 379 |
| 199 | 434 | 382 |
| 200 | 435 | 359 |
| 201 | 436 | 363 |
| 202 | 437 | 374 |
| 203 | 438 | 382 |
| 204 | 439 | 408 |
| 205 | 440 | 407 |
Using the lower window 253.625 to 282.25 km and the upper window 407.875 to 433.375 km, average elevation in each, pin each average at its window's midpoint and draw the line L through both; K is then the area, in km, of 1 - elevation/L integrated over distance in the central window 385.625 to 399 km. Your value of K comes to 1.98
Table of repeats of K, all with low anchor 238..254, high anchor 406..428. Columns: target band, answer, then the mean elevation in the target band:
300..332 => -4.76 km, 396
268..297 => -3.57 km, 402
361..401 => -1.43 km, 332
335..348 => -3.95 km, 437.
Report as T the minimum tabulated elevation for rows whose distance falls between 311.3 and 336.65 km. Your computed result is 375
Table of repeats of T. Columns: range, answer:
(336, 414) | 172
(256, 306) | 319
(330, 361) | 364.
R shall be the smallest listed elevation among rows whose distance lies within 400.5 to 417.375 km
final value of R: 172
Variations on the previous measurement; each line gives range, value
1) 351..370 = 357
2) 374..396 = 268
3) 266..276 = 371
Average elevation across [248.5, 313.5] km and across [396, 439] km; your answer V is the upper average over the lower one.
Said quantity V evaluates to 0.80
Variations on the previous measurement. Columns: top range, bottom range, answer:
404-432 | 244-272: 0.82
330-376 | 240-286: 1.06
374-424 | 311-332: 0.69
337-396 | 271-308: 0.96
